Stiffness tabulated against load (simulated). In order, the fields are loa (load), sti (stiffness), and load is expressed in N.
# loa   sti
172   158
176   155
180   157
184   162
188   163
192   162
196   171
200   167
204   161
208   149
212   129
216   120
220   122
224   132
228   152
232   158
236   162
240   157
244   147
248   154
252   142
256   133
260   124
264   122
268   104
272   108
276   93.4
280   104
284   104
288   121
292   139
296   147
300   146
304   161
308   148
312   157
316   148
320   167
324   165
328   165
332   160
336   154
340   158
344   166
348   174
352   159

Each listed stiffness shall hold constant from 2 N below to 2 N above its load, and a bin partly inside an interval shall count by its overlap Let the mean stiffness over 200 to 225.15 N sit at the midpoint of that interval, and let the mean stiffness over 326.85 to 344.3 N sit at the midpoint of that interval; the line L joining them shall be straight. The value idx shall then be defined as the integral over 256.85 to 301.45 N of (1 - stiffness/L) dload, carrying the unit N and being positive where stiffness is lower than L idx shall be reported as 9.1 N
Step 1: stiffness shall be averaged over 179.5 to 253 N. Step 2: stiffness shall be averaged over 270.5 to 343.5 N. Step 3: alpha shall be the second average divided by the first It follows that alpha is 0.94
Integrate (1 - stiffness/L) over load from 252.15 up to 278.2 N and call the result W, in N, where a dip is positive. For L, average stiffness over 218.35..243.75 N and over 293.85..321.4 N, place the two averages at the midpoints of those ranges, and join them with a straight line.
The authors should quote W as 5.9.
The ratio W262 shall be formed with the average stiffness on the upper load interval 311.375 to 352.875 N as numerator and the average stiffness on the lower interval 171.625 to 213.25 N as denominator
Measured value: 1.02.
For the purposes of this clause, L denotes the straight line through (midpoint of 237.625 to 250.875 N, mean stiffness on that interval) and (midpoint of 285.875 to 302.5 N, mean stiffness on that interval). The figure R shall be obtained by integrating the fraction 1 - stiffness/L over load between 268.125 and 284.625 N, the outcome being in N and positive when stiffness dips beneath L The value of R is 4.7 N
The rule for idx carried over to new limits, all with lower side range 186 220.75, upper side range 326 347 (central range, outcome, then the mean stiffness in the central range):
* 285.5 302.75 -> 2.14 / 138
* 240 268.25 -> 3.41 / 136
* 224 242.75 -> -0.17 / 154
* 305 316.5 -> 0.50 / 152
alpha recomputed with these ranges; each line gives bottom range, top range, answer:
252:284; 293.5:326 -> 1.36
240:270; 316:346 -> 1.20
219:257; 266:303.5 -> 0.82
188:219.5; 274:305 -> 0.84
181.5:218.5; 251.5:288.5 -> 0.74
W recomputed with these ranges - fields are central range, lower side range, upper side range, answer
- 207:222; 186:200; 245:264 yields 2.6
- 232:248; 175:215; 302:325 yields 0.1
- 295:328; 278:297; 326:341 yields -3.4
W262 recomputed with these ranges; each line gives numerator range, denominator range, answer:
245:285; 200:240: 0.83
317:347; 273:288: 1.56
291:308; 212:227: 1.17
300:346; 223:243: 1.04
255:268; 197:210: 0.77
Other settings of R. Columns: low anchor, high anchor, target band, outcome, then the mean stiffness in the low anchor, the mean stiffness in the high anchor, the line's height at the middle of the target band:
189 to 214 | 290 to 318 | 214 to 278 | 8.5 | 157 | 149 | 154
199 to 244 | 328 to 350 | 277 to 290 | 3.9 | 146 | 163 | 155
